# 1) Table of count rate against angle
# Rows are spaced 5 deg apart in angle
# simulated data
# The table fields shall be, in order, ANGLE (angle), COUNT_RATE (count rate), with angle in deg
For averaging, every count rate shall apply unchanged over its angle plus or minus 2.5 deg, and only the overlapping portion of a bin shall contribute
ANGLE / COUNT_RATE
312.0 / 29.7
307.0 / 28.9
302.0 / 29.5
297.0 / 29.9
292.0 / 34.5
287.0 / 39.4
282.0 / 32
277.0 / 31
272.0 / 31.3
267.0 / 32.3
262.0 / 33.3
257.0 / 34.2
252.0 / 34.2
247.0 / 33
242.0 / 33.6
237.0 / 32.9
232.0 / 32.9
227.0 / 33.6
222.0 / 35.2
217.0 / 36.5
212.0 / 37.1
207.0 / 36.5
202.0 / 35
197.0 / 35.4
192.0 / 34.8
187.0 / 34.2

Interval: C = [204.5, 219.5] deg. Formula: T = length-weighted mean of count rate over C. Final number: 36.7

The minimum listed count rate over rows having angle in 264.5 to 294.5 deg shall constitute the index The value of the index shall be 31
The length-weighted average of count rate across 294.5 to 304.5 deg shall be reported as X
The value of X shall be 29.7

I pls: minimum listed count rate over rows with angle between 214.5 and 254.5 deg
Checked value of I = 32.9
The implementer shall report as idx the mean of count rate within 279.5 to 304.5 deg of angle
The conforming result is 33.1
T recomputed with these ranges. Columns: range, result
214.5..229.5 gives 35.1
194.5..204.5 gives 35.2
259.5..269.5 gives 32.8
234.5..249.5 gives 33.2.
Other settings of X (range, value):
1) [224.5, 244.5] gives 33.2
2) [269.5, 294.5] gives 33.6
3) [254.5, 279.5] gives 32.4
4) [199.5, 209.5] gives 35.8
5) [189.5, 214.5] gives 35.8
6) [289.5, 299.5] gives 32.2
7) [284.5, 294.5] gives 37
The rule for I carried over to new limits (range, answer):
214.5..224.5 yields 35.2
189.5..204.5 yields 34.8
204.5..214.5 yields 36.5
